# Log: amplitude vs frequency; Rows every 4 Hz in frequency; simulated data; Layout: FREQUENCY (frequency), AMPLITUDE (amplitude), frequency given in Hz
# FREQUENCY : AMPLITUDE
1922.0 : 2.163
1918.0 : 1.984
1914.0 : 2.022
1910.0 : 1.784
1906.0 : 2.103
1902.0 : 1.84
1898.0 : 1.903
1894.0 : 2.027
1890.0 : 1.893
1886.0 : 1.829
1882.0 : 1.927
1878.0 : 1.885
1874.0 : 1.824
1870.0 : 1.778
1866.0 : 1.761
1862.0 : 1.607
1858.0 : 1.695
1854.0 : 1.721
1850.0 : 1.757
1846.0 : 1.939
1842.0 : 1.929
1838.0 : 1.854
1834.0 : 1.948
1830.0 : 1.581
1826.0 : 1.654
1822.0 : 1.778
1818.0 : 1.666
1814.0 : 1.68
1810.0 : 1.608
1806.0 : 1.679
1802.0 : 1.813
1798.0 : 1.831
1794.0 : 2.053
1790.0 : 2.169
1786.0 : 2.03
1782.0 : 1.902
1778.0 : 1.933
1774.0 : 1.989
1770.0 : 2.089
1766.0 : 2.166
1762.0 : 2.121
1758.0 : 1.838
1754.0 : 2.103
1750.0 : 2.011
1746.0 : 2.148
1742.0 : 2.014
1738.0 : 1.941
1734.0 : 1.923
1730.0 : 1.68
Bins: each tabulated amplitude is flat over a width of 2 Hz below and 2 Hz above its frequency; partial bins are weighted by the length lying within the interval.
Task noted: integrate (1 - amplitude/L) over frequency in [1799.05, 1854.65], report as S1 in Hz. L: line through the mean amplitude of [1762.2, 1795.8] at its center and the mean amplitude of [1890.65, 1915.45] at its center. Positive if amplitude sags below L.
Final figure 6.8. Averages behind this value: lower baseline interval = 2.05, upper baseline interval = 1.94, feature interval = 1.76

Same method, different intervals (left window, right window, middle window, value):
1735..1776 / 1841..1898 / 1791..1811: 1.34 Hz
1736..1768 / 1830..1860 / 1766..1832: 2.77 Hz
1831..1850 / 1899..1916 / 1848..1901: 2.60 Hz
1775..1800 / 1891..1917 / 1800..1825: 3.49 Hz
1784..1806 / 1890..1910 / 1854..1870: 2.00 Hz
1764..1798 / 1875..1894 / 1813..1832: 2.93 Hz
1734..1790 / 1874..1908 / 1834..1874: 3.23 Hz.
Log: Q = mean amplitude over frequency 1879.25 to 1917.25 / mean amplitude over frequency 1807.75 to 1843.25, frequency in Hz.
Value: 1.1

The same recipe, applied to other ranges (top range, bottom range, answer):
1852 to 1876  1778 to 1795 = 0.85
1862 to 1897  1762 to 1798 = 0.91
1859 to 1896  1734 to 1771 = 0.90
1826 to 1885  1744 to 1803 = 0.89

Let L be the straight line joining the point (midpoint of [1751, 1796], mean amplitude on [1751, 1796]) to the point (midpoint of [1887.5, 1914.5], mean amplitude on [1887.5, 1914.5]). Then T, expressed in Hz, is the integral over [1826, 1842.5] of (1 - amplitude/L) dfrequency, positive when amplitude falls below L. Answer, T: 1.56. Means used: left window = 2.04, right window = 1.93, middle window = 1.8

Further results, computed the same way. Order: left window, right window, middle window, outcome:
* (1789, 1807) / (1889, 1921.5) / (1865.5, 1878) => 0.87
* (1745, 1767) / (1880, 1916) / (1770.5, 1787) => 0.52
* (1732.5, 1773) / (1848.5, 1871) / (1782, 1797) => -0.91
